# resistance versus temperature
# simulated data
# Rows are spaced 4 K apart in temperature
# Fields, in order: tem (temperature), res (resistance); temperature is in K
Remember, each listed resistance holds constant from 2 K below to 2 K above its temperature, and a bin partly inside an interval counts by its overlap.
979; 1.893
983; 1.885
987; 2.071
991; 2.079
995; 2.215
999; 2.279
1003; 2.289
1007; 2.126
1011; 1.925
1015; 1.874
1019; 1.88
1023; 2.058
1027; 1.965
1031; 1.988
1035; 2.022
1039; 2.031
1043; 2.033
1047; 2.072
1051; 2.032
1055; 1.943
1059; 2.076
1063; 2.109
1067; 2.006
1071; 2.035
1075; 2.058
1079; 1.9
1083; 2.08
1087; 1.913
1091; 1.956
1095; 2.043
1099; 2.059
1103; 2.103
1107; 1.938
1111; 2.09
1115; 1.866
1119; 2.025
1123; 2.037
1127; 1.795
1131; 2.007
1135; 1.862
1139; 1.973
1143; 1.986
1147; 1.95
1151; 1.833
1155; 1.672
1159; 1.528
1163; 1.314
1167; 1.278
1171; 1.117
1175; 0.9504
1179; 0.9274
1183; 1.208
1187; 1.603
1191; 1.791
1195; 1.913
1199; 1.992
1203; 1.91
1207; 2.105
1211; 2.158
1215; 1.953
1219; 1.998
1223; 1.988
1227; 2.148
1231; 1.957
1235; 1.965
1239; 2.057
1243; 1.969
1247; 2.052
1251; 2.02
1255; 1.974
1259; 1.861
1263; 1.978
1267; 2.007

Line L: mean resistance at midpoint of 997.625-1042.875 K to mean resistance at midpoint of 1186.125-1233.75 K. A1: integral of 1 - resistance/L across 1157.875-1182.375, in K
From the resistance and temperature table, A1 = 10.0 K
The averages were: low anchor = 2.04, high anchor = 1.97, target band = 1.17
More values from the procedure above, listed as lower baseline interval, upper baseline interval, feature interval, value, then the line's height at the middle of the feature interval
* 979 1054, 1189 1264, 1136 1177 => 9.0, 2.01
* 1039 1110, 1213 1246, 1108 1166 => 4.9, 2.02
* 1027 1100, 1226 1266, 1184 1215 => 1.5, 2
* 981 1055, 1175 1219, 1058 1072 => -0.7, 1.96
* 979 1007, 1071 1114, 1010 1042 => 1.7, 2.08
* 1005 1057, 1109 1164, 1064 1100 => -1.4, 1.93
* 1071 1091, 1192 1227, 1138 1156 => 1.0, 2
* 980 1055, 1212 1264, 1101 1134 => 0.7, 2.02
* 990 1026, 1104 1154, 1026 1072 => 0.1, 2.03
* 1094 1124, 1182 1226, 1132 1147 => 0.3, 1.98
